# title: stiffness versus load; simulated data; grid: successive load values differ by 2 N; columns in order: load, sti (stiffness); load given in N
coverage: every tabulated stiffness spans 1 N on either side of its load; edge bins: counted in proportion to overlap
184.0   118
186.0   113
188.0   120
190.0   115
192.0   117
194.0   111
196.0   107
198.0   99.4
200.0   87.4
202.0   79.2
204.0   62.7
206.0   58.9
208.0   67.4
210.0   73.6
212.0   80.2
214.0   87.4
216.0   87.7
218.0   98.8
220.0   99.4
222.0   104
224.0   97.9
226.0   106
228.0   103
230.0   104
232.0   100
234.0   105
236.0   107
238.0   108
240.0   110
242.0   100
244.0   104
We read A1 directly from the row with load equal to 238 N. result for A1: 108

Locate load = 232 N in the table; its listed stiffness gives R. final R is 100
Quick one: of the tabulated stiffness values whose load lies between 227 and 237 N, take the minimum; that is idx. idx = 100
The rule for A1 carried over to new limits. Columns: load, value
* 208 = 67.4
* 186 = 113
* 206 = 58.9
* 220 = 99.4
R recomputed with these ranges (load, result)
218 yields 98.8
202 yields 79.2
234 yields 105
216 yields 87.7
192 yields 117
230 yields 104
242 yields 100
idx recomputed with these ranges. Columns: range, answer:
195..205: 62.7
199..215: 58.9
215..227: 87.7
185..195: 111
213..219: 87.4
